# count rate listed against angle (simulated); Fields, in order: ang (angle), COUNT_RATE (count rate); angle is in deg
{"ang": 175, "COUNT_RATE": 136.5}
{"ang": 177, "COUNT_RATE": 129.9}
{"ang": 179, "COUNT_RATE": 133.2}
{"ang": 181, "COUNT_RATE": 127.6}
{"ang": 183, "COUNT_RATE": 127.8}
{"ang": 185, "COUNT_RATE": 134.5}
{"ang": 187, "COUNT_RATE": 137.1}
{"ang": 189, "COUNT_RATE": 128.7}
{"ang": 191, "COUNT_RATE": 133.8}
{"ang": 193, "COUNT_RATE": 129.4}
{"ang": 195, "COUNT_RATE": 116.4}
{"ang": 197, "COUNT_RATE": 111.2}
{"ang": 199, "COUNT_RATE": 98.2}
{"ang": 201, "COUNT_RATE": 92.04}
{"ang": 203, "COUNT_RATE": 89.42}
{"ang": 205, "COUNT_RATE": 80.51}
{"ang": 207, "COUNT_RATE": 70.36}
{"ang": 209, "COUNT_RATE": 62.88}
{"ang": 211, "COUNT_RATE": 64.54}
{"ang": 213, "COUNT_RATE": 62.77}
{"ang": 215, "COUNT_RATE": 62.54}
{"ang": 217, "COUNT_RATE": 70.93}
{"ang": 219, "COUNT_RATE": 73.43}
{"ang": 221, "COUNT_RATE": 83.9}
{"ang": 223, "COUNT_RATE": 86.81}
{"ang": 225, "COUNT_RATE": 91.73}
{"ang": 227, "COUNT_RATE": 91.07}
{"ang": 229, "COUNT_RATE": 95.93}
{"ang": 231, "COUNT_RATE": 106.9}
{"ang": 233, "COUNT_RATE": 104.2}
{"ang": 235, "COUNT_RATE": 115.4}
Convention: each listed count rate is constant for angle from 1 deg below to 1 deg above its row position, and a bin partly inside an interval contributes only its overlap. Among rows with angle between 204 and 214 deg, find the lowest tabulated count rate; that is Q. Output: 62.77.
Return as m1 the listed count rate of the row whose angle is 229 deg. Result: 95.93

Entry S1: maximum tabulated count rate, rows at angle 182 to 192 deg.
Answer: 137.1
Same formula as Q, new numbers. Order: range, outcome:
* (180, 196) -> 116.4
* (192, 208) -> 70.36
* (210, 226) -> 62.54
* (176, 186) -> 127.6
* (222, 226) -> 86.81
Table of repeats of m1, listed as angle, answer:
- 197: 111.2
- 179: 133.2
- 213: 62.77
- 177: 129.9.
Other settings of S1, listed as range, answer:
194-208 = 116.4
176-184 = 133.2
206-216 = 70.36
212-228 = 91.73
